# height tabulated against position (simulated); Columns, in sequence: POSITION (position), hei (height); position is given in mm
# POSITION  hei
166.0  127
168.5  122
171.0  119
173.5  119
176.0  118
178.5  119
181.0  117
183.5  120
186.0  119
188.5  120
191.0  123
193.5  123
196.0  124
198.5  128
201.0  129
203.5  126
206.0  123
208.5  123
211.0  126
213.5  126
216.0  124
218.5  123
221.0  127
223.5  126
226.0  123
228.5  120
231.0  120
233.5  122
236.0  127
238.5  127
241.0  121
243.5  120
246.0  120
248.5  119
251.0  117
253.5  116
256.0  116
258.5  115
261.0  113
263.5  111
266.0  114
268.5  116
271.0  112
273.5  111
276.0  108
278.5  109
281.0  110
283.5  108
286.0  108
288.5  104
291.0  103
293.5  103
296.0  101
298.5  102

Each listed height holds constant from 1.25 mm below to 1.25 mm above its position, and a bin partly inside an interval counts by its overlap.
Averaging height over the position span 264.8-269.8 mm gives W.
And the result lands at 115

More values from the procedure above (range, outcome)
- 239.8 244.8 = 120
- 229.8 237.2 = 123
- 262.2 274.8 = 113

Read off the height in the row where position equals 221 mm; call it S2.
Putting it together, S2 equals 127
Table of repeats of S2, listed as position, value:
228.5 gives 120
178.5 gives 119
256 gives 116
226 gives 123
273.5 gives 111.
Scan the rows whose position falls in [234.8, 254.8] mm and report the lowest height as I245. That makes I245 116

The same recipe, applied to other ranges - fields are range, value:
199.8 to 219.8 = 123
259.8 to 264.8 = 111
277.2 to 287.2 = 108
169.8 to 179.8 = 118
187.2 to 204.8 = 120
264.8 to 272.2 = 112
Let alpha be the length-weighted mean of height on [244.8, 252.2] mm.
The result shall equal 119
